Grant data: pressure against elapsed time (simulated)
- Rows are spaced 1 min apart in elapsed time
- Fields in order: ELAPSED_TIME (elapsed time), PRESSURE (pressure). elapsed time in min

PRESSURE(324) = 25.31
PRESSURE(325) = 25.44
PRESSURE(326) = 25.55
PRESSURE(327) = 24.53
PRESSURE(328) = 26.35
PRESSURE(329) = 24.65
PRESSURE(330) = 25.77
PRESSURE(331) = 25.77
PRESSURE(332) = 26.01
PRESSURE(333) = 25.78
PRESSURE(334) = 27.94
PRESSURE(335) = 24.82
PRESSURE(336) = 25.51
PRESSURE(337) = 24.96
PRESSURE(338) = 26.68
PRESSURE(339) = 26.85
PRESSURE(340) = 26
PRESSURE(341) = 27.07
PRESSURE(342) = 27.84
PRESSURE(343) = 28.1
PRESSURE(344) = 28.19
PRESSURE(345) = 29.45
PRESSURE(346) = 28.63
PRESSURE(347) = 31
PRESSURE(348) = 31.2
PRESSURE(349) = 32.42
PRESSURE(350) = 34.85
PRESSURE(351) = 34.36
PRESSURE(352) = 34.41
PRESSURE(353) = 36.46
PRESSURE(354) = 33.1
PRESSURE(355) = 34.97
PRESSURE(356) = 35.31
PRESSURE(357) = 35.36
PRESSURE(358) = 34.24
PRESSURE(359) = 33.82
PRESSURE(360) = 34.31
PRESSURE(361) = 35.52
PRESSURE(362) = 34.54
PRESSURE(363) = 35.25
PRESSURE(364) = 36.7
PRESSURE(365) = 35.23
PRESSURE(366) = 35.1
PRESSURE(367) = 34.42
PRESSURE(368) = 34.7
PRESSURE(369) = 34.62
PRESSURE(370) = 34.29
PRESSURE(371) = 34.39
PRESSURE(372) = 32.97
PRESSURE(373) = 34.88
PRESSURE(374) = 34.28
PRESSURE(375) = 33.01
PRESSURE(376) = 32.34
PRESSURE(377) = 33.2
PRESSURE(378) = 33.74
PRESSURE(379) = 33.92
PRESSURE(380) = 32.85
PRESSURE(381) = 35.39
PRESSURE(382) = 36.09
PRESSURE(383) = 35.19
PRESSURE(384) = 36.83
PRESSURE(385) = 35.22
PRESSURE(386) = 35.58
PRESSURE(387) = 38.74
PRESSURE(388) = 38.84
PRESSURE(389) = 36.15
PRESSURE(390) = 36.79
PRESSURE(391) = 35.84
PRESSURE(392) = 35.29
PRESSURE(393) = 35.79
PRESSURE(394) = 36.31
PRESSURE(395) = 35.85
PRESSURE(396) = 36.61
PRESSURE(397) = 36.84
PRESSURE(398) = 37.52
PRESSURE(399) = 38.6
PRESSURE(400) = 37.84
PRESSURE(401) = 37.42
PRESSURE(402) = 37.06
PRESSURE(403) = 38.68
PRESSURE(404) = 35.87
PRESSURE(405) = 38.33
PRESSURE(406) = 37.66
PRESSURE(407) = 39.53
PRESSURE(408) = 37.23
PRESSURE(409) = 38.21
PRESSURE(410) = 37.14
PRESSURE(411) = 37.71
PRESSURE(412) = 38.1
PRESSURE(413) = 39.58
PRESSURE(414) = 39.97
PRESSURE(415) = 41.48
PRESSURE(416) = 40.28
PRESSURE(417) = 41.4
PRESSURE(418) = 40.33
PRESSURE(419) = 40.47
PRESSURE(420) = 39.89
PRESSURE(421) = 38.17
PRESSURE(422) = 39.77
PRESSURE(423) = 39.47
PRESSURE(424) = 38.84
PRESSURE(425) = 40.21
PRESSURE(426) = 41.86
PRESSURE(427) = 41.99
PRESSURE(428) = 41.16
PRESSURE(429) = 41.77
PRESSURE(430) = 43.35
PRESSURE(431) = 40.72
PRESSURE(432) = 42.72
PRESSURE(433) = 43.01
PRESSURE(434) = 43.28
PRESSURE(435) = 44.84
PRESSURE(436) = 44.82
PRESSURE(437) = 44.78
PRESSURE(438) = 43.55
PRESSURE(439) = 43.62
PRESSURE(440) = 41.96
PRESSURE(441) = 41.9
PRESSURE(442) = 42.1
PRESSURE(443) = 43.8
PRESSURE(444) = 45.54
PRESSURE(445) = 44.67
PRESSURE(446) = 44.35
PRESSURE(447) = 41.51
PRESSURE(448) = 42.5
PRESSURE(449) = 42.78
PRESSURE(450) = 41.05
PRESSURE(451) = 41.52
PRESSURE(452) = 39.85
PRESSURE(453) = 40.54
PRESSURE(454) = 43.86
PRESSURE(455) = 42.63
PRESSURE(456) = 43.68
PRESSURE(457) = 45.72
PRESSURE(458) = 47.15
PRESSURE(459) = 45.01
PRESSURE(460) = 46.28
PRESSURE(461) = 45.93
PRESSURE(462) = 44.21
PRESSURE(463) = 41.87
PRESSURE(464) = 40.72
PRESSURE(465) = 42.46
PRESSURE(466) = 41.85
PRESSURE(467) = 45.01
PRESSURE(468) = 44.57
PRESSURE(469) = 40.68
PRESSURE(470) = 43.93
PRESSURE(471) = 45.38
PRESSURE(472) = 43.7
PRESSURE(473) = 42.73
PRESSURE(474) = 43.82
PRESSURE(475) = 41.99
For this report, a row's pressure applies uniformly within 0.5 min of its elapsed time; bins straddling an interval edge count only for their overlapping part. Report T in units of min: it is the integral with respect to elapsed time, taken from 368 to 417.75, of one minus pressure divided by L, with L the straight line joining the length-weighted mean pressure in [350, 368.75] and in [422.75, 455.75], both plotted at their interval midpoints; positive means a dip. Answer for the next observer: 2.0 min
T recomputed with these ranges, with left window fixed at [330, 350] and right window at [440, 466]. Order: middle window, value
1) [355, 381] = -2.4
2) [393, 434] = -1.5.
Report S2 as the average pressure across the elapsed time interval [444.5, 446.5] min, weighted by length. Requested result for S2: 44.5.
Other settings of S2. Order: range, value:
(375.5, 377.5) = 32.8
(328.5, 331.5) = 25.4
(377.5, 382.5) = 34.4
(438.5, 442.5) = 42.4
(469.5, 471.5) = 44.7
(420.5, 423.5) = 39.1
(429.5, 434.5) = 42.6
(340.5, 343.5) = 27.7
